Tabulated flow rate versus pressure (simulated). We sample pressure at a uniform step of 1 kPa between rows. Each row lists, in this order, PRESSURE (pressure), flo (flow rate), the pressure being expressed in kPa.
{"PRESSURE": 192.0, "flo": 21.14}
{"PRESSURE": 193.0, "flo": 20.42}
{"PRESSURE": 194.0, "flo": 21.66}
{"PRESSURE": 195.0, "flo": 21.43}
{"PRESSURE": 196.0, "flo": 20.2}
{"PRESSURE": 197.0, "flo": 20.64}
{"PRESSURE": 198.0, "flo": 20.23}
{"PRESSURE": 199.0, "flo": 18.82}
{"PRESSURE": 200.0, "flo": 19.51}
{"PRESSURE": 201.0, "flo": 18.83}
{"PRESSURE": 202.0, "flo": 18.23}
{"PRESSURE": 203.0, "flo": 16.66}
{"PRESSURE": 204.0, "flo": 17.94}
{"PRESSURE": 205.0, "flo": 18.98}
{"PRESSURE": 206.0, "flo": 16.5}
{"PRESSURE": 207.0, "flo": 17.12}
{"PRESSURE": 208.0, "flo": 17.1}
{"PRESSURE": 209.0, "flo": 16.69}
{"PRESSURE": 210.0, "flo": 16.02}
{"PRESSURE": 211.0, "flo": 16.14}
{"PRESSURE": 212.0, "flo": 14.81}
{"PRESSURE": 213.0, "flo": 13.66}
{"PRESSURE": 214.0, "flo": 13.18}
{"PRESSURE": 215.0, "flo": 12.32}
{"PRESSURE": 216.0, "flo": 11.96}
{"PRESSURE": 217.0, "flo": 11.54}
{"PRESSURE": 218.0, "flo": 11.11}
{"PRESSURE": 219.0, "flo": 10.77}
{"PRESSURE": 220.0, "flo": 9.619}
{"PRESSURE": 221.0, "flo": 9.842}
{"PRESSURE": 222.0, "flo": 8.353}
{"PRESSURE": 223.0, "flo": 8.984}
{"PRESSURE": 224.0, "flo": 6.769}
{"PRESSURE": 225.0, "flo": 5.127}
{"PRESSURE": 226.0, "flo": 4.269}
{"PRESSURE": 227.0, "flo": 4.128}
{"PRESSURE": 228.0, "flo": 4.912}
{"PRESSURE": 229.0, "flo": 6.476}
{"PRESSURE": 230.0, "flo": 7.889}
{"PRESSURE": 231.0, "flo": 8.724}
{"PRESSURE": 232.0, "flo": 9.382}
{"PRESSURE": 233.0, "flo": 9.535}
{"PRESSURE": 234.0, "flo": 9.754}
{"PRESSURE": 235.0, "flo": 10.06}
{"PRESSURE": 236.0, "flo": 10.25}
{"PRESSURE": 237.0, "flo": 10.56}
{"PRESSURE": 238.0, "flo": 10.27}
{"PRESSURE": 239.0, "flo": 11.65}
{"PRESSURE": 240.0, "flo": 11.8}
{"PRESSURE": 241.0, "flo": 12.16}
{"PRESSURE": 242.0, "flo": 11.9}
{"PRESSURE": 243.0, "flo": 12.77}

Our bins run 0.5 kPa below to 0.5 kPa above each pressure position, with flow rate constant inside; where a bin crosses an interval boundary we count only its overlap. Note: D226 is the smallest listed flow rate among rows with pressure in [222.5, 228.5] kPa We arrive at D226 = 4.128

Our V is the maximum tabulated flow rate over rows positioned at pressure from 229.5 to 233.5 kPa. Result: 9.535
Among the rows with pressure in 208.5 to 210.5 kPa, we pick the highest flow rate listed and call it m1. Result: 16.69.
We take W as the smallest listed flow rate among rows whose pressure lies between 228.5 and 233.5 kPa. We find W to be 6.476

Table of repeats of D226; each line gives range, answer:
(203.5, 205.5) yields 17.94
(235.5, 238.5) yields 10.25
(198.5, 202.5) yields 18.23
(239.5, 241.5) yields 11.8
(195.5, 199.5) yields 18.82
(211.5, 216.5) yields 11.96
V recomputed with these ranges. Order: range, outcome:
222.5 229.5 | 8.984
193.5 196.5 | 21.66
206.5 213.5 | 17.12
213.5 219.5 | 13.18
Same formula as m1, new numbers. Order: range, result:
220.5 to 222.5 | 9.842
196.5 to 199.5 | 20.64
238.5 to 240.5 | 11.8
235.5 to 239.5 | 11.65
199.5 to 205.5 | 19.51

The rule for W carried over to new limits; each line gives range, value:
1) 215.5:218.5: 11.11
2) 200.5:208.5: 16.5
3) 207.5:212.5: 14.81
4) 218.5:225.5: 5.127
